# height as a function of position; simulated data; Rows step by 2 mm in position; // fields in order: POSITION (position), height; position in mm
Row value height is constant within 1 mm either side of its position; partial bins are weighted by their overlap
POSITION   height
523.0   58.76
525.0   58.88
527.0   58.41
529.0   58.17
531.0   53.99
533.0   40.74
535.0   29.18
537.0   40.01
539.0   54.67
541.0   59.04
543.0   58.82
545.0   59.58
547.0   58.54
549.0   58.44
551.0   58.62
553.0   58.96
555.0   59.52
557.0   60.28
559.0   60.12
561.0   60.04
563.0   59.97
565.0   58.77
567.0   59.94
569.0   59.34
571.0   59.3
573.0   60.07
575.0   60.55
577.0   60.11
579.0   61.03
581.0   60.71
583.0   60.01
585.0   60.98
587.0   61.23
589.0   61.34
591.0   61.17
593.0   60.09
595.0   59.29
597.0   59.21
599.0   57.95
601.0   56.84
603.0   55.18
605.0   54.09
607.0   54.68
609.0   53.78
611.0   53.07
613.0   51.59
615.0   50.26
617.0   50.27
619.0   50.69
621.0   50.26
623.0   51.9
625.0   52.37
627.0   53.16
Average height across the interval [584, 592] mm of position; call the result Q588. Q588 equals 61.2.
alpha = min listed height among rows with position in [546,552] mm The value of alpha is 58.44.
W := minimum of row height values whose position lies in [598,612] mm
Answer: 53.07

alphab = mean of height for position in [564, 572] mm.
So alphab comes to 59.3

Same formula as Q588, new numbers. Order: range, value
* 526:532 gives 56.9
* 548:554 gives 58.7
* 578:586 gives 60.7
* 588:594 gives 60.9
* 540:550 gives 58.9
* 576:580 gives 60.6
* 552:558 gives 59.6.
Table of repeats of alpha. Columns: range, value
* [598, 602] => 56.84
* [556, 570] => 58.77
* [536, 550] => 40.01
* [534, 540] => 29.18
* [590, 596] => 59.29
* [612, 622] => 50.26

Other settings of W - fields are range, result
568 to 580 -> 59.3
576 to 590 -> 60.01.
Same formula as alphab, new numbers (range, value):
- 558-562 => 60.1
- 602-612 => 54.2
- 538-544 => 57.5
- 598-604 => 56.7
